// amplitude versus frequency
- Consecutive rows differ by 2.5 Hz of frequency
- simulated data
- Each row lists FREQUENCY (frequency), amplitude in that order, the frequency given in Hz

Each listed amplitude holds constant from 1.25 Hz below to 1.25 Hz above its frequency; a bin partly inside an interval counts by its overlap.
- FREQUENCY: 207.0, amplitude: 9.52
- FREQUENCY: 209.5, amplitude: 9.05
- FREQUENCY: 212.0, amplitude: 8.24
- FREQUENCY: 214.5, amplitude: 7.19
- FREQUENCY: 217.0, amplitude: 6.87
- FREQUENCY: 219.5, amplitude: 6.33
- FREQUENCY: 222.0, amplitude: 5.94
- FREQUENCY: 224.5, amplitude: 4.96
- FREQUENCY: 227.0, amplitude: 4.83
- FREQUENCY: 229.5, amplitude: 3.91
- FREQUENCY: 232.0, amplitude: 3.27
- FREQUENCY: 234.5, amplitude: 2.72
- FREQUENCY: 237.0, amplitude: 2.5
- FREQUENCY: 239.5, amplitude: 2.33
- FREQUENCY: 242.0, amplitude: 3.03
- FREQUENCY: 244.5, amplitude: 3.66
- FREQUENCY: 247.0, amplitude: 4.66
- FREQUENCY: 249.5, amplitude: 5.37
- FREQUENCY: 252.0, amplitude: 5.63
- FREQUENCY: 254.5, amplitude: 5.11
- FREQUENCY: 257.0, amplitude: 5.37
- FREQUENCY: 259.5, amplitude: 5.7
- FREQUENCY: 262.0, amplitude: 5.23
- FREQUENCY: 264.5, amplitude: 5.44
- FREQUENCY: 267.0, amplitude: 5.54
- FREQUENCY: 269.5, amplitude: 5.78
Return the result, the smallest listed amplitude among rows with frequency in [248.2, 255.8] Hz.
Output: 5.11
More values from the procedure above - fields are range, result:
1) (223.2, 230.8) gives 3.91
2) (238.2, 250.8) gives 2.33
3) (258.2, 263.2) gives 5.23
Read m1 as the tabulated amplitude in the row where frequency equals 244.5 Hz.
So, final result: 3.66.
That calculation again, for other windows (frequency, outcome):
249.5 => 5.37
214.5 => 7.19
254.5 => 5.11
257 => 5.37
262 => 5.23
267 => 5.54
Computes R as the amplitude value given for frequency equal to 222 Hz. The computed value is 5.94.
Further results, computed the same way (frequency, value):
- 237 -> 2.5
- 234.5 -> 2.72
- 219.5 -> 6.33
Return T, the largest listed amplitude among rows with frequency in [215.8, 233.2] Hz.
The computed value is 6.87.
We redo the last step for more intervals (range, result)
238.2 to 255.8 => 5.63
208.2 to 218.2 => 9.05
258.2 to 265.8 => 5.7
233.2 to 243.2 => 3.03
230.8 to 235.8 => 3.27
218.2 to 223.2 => 6.33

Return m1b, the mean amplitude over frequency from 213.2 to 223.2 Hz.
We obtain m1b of 6.59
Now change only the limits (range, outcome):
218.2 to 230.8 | 5.19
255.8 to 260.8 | 5.53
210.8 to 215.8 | 7.7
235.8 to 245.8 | 2.89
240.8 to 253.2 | 4.47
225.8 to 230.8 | 4.35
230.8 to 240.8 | 2.7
